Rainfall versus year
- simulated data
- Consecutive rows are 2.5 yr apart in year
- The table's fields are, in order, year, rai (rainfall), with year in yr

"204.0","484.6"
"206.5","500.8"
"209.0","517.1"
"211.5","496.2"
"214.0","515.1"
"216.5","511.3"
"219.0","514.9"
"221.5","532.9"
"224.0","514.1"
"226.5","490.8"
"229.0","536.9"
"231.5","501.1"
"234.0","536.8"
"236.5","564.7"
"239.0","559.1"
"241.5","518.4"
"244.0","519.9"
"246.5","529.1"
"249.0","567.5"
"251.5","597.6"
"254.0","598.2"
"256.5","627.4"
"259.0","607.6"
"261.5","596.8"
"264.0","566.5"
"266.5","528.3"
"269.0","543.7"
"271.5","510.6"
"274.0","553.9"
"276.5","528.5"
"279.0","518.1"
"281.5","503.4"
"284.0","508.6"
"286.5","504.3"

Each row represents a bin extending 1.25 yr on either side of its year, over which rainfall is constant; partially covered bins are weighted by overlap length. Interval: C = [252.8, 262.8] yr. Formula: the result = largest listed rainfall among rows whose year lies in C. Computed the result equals 627.4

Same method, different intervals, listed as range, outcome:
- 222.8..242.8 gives 564.7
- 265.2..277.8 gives 553.9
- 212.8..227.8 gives 532.9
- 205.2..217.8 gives 517.1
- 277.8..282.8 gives 518.1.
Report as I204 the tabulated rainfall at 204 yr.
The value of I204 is 484.6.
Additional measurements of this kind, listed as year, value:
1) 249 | 567.5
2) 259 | 607.6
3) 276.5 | 528.5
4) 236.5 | 564.7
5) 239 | 559.1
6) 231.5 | 501.1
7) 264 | 566.5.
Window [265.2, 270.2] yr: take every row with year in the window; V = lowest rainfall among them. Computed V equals 528.3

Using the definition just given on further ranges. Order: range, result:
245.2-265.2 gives 529.1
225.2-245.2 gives 490.8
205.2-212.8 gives 496.2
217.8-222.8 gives 514.9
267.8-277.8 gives 510.6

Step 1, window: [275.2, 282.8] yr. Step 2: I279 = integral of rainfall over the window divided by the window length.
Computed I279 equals 517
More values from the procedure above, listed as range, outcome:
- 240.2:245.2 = 520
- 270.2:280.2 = 528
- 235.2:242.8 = 547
